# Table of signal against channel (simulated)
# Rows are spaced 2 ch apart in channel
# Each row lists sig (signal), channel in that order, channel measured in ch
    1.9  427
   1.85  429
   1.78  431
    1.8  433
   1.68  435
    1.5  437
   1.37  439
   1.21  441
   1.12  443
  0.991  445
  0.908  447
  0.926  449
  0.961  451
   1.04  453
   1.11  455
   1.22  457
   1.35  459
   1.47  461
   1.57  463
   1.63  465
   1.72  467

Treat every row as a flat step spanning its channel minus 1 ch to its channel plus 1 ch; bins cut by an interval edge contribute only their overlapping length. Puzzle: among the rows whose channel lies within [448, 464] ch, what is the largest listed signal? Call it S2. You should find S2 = 1.57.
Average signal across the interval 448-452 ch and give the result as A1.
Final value 0.944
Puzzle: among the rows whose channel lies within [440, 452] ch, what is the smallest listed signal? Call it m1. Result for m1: 0.908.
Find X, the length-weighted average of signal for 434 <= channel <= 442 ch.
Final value 1.44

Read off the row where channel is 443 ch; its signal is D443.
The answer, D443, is 1.12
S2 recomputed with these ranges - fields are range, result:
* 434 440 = 1.68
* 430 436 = 1.8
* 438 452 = 1.37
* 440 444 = 1.21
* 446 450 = 0.926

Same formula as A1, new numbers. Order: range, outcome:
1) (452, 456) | 1.08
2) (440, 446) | 1.11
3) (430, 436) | 1.75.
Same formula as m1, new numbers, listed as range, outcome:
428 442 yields 1.21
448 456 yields 0.926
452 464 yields 1.04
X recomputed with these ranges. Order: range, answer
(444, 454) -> 0.965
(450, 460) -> 1.14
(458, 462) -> 1.41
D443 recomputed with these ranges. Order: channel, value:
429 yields 1.85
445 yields 0.991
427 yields 1.9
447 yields 0.908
